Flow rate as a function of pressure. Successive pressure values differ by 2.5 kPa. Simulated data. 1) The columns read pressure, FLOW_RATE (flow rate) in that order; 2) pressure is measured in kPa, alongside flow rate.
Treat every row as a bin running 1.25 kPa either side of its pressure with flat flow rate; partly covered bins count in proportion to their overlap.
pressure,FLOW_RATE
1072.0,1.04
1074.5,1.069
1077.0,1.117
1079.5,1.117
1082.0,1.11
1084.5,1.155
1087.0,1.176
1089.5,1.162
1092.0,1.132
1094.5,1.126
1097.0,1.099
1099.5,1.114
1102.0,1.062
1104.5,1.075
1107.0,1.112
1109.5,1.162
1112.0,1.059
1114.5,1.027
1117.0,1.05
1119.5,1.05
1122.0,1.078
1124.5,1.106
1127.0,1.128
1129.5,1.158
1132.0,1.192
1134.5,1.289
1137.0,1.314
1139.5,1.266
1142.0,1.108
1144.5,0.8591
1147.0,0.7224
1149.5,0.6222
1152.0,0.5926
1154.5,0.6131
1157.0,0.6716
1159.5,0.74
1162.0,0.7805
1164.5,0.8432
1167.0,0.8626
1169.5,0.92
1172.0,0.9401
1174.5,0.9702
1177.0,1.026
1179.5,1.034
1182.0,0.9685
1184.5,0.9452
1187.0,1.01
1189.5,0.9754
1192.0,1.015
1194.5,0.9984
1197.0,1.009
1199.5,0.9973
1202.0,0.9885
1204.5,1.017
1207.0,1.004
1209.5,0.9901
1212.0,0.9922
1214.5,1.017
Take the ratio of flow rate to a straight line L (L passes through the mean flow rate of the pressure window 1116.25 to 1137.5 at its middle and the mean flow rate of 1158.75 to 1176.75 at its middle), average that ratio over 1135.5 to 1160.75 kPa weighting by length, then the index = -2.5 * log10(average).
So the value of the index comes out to 0.189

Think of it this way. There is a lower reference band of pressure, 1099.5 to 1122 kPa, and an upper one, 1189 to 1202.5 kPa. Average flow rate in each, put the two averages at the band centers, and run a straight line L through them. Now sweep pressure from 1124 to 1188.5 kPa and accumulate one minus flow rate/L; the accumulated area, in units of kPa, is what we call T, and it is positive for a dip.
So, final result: 5.5 kPa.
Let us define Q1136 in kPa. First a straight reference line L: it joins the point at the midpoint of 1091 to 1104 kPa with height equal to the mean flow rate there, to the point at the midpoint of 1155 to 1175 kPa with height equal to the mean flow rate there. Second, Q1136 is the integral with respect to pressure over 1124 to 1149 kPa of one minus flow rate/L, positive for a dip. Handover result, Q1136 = -4.0 kPa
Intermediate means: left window 1.1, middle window 1.1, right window 0.828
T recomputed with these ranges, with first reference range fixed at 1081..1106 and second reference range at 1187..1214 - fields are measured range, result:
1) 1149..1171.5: 6.4 kPa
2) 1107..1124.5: 0.3 kPa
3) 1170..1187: 0.7 kPa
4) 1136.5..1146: -0.4 kPa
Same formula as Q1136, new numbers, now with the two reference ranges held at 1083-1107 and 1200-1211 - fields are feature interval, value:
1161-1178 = 2.2 kPa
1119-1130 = -0.2 kPa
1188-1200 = 0.2 kPa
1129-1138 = -1.4 kPa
